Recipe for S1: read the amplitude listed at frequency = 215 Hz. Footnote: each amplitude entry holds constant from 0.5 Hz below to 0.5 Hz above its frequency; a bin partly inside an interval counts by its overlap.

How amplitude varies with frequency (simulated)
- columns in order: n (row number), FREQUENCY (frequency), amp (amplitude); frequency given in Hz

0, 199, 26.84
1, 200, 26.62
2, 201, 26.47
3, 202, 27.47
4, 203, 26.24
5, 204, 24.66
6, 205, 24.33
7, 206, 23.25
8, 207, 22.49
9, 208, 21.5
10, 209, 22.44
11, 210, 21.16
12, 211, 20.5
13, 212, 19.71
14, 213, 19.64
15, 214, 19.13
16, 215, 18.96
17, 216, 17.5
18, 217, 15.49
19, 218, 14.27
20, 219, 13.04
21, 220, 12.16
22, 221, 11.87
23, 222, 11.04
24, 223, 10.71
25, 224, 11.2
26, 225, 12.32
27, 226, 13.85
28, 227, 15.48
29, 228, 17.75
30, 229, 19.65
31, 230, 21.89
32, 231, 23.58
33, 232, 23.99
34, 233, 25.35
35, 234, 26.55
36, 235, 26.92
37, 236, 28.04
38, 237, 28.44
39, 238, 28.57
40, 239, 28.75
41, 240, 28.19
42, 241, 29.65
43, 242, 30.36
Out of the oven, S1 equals 18.96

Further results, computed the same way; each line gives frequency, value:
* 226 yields 13.85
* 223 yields 10.71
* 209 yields 22.44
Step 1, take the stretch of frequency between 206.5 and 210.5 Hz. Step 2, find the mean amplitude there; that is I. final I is 21.9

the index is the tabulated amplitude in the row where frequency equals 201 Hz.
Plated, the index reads 26.47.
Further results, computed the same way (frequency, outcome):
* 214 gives 19.13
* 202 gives 27.47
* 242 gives 30.36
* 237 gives 28.44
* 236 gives 28.04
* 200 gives 26.62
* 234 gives 26.55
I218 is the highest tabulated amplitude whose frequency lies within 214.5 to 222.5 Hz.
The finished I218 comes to 18.96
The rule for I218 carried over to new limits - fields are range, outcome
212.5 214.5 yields 19.64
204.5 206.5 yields 24.33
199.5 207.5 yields 27.47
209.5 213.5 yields 21.16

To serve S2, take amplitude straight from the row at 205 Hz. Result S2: 24.33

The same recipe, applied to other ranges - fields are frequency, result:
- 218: 14.27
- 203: 26.24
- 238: 28.57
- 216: 17.5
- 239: 28.75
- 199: 26.84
